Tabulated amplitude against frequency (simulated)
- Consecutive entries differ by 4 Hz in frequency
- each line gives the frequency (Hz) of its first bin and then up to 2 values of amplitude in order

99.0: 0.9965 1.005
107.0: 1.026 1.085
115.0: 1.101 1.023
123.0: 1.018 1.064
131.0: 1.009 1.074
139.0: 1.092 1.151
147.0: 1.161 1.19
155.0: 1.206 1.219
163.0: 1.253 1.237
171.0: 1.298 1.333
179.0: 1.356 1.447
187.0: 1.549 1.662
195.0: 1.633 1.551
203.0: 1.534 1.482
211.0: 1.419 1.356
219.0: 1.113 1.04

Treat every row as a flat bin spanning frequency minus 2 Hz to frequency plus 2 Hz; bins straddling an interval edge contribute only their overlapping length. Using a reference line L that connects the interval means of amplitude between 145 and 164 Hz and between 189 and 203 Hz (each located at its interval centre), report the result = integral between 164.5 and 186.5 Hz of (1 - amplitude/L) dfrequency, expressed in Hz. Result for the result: 0.9 Hz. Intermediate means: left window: 1.2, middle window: 1.35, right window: 1.6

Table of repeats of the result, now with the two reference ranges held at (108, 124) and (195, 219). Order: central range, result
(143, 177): 0.45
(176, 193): -1.73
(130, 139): 0.65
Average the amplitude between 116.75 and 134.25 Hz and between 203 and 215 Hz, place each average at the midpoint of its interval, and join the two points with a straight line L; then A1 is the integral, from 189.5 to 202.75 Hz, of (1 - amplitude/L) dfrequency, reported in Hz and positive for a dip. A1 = -2.1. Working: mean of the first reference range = 1.03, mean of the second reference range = 1.45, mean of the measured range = 1.6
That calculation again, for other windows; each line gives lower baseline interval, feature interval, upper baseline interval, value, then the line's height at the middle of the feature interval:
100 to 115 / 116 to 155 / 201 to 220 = 1.61 Hz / 1.14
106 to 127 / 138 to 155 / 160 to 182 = 0.43 Hz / 1.19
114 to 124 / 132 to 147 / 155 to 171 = 0.39 Hz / 1.14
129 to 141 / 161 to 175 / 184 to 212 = 0.46 Hz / 1.31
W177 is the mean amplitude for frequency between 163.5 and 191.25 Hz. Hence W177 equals 1.39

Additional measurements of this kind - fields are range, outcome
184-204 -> 1.58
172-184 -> 1.37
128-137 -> 1.04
